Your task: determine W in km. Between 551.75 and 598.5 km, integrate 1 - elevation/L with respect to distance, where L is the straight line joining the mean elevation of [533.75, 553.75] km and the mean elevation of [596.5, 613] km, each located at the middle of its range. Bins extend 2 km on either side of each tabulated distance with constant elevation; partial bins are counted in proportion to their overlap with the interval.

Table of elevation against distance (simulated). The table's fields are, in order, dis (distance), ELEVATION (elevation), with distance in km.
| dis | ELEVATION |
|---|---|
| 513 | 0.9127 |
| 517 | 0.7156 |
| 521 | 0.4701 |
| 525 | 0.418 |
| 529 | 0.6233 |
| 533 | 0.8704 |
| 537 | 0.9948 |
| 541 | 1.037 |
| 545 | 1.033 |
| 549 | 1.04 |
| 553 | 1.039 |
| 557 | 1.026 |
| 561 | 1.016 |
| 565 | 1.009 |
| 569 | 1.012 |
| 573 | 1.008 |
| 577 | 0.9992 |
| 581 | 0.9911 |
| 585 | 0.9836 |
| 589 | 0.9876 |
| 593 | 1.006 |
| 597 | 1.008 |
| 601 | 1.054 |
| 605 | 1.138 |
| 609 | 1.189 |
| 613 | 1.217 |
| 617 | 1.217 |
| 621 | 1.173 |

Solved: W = 2.8 km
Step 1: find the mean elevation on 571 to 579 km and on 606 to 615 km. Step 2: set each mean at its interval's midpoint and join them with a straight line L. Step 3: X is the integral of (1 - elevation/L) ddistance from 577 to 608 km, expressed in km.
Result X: 2.0 km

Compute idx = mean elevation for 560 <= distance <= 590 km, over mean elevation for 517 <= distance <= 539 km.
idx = 1.47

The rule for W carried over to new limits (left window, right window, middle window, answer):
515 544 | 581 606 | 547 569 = -4.0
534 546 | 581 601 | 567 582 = 0.0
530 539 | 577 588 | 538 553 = -1.9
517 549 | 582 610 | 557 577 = -1.8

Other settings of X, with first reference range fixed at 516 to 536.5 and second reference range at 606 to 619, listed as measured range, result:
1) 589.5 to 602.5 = 0.92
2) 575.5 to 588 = 0.14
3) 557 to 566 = -1.51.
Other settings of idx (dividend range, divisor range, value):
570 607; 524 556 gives 1.13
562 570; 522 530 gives 2.02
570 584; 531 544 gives 1.03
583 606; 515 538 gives 1.53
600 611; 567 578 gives 1.13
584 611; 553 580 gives 1.04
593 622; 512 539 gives 1.60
